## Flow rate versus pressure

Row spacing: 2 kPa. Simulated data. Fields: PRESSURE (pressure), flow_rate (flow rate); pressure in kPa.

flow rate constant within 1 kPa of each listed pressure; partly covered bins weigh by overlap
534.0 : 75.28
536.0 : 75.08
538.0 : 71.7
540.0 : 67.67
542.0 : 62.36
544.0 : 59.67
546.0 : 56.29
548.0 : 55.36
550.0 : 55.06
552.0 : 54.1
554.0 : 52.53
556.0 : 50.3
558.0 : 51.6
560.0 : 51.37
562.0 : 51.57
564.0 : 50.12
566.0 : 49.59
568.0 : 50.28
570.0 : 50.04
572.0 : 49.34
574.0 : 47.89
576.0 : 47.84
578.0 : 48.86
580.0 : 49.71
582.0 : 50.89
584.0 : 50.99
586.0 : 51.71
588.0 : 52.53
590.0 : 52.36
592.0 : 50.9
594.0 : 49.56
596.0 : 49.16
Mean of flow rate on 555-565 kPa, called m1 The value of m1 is 51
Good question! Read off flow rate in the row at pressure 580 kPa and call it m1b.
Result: 49.71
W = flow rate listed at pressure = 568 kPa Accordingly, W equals 50.28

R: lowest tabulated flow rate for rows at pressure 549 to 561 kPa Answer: 50.3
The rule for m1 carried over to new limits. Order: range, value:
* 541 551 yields 57.7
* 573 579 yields 48.2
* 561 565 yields 50.8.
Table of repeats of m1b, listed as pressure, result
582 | 50.89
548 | 55.36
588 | 52.53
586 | 51.71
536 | 75.08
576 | 47.84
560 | 51.37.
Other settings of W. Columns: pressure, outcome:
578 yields 48.86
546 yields 56.29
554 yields 52.53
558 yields 51.6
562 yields 51.57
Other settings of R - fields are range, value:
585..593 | 50.9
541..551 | 55.06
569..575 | 47.89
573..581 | 47.84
